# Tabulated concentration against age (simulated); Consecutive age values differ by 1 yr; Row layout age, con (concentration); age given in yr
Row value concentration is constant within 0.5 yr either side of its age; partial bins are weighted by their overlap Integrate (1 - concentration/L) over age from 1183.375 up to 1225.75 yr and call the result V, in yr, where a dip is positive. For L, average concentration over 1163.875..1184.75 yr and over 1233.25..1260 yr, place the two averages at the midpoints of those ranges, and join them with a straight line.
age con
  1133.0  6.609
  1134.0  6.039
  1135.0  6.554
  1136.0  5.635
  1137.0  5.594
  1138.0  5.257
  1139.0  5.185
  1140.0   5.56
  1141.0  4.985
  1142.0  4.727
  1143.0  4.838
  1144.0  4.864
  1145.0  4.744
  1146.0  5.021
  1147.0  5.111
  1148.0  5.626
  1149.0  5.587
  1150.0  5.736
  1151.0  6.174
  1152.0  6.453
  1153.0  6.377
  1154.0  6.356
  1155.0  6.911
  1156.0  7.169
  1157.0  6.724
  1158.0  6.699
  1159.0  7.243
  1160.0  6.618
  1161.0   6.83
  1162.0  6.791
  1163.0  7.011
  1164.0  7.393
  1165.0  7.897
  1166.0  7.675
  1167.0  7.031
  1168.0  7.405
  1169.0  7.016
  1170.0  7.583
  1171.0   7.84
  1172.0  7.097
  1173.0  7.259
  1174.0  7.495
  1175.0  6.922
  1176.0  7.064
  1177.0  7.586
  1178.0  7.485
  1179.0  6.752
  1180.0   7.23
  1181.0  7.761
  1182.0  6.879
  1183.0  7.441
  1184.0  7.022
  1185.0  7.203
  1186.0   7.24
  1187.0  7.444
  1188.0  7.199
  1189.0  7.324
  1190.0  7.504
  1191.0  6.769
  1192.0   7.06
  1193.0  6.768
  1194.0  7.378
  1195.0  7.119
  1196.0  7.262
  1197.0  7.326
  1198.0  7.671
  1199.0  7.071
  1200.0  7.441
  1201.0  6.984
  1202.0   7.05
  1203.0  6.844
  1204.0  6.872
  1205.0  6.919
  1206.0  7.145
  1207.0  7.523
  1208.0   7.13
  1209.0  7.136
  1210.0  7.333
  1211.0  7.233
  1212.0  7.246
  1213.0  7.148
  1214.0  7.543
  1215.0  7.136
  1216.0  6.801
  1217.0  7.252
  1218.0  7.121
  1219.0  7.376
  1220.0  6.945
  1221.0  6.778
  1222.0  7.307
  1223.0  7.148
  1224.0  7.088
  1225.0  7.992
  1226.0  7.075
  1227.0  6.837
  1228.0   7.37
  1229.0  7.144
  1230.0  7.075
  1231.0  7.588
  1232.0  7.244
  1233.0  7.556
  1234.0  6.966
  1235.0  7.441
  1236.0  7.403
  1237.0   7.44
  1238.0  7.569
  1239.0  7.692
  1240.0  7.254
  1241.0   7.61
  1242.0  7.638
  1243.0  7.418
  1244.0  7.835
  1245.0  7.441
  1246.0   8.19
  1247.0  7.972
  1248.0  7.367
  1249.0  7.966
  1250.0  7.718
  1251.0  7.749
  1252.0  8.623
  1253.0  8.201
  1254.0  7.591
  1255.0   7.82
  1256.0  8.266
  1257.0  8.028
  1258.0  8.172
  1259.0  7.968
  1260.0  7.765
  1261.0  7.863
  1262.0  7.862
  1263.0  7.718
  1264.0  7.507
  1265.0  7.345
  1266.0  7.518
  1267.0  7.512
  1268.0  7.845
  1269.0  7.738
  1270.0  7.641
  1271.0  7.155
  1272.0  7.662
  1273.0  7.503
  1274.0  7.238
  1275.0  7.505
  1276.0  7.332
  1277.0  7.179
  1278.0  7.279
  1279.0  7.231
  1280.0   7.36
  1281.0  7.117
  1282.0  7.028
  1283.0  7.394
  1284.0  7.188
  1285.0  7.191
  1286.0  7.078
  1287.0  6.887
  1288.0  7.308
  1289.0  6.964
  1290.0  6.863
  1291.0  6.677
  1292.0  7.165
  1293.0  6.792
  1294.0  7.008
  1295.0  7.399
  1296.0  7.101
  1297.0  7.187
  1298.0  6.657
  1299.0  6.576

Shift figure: 1.8 yr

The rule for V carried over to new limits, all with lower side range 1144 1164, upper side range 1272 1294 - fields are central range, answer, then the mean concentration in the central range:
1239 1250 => -1.24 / 7.67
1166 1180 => -1.94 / 7.28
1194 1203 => -0.89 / 7.23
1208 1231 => -1.61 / 7.19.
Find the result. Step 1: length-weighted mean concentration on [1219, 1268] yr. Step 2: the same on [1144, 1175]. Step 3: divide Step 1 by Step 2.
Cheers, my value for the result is 1.14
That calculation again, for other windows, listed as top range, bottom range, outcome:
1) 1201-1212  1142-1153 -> 1.31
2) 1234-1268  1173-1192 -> 1.07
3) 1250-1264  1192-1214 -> 1.11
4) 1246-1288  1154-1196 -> 1.06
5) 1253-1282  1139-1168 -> 1.22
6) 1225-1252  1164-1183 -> 1.02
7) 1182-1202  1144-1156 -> 1.23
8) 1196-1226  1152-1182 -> 1.01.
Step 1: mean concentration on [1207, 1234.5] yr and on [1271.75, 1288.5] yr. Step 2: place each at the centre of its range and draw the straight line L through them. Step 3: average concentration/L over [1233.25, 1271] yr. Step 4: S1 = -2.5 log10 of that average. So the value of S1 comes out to -0.07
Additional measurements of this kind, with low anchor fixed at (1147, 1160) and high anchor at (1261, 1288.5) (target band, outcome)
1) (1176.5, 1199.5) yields -0.090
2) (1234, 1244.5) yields -0.061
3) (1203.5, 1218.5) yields -0.048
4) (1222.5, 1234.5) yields -0.038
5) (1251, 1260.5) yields -0.114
